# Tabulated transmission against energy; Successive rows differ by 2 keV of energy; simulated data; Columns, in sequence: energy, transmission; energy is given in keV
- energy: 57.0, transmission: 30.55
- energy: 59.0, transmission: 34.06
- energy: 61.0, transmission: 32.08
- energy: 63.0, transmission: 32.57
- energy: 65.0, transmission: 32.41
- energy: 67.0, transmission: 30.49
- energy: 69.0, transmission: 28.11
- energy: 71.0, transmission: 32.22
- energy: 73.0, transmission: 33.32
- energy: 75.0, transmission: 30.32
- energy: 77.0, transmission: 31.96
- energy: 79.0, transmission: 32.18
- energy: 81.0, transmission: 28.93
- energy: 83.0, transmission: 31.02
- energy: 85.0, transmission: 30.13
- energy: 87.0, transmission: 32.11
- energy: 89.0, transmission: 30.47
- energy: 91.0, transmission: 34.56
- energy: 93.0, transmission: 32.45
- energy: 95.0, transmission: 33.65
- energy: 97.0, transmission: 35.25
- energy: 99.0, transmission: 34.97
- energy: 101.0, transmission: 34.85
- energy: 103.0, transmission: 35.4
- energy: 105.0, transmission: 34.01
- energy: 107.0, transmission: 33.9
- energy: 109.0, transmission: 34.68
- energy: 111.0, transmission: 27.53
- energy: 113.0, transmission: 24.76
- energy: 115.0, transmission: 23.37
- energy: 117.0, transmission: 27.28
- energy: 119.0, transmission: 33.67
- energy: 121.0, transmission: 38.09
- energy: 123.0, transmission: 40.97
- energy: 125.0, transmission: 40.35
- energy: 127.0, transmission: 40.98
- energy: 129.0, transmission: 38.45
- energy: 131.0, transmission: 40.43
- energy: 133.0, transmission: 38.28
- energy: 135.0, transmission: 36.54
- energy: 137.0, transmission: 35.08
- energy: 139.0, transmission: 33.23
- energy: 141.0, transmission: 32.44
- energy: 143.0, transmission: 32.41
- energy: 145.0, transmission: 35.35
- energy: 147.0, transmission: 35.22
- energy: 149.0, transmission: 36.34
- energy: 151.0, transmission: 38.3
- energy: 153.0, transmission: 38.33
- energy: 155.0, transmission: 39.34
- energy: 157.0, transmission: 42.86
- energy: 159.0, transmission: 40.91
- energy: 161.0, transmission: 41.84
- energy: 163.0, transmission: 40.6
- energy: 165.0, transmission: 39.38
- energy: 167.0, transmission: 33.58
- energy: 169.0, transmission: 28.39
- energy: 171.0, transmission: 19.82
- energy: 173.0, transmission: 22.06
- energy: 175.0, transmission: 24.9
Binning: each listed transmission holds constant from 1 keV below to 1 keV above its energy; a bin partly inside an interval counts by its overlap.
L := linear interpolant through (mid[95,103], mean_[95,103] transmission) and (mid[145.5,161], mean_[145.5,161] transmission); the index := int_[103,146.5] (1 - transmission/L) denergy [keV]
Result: 2.82 keV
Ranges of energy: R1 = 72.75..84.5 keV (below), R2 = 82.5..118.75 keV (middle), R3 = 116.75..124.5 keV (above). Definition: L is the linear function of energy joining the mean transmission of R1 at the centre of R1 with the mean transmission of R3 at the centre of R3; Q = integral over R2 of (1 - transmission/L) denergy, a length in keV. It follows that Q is 2.0 keV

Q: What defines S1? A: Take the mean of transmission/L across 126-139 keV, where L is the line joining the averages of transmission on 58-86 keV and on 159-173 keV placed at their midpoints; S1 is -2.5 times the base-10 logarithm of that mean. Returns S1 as -0.16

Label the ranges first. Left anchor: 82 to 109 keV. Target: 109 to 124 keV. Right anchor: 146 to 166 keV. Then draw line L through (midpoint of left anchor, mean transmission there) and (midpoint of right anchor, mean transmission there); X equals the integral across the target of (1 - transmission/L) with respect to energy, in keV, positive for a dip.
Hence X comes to 1.9 keV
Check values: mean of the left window 33.3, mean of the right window 39.3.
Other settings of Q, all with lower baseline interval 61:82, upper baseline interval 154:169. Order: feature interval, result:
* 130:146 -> 0.65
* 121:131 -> -1.12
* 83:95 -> 0.29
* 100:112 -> 0.30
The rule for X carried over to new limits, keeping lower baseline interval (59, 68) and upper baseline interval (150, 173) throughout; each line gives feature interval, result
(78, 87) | 0.59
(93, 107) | -0.37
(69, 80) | 0.31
